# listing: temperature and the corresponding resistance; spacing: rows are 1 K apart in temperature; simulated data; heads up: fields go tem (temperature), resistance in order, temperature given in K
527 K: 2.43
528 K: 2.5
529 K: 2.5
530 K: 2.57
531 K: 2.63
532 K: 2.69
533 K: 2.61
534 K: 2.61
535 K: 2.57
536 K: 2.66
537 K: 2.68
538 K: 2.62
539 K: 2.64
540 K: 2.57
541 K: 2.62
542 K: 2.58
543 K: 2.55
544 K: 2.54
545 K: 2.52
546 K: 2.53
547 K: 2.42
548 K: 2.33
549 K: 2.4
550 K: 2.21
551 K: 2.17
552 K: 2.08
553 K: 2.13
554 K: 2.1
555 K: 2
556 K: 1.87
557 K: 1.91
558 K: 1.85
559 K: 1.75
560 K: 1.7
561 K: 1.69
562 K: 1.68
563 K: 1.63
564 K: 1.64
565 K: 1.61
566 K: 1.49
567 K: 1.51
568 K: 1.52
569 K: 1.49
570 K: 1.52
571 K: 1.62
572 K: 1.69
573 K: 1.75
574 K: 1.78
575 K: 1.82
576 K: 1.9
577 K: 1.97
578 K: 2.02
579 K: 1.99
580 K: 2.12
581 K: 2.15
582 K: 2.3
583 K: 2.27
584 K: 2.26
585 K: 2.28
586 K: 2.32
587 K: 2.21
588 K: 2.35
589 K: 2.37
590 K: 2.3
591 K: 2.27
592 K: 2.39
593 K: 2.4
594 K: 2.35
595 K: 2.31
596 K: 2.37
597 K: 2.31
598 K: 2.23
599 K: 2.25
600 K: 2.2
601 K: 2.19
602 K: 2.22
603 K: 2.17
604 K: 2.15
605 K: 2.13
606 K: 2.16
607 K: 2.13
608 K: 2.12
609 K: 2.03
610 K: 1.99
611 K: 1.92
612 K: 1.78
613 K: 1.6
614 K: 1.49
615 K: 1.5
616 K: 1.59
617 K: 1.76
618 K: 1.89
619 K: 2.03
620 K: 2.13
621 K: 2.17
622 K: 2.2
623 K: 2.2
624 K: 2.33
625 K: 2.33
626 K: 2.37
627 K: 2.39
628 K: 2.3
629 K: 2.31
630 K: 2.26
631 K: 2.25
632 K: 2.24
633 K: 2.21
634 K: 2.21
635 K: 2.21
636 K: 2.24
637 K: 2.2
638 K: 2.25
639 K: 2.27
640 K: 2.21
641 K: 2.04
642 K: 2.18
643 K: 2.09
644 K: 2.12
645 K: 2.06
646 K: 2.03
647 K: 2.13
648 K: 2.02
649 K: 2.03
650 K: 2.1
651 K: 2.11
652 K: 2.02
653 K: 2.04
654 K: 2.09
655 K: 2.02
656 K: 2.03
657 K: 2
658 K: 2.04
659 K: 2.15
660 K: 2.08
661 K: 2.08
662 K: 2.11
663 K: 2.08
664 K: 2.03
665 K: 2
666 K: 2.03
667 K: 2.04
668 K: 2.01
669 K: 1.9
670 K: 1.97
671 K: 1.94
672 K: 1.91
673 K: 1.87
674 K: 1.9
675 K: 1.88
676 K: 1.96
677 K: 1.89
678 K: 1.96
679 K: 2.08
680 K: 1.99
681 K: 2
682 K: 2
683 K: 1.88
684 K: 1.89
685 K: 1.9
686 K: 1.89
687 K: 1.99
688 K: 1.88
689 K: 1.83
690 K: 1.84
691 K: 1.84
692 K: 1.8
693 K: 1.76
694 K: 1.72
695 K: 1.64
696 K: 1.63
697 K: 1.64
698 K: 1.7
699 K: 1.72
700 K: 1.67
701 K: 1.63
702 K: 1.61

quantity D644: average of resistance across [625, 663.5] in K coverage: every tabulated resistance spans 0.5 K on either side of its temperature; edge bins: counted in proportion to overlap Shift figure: 2.15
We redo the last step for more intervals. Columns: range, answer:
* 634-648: 2.15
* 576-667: 2.13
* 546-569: 1.9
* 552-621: 1.98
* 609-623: 1.87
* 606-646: 2.09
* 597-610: 2.16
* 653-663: 2.07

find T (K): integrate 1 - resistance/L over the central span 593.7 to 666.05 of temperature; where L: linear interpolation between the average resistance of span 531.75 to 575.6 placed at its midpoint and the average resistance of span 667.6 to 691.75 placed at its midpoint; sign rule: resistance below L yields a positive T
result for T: -4.2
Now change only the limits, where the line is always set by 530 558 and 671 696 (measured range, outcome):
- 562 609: 4.2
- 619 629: -0.7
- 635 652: -0.8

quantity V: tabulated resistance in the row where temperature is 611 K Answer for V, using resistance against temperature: 1.92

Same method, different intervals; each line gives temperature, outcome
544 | 2.54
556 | 1.87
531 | 2.63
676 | 1.96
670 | 1.97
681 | 2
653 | 2.04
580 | 2.12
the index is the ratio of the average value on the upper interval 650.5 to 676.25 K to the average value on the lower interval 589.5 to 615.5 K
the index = 0.95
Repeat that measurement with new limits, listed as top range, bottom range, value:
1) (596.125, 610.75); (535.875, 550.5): 0.86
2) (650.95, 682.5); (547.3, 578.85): 1.09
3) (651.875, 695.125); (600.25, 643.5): 0.93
